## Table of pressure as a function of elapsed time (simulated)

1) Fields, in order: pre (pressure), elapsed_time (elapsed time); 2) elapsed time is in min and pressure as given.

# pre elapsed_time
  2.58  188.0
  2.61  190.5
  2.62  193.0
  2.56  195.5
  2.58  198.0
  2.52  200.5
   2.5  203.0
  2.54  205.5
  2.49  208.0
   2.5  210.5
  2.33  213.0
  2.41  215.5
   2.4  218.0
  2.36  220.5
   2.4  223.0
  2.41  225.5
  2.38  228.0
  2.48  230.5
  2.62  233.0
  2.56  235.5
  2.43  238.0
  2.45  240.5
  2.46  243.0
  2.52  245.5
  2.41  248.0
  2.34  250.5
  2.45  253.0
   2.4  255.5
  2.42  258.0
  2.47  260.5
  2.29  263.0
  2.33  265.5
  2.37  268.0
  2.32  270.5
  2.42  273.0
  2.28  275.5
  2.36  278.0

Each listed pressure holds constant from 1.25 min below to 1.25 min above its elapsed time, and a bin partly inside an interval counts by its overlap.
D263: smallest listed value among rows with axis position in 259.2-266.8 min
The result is 2.29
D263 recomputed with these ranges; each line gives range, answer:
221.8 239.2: 2.38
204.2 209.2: 2.49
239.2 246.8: 2.45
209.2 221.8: 2.33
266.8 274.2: 2.32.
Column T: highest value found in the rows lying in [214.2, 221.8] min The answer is 2.41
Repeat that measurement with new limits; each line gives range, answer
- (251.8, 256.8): 2.45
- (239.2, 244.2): 2.46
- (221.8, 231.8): 2.48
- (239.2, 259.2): 2.52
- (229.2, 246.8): 2.62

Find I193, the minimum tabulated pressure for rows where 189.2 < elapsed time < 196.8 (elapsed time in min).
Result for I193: 2.56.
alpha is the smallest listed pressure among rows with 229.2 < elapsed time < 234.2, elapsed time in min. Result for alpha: 2.48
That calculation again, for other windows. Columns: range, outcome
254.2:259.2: 2.4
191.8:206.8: 2.5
